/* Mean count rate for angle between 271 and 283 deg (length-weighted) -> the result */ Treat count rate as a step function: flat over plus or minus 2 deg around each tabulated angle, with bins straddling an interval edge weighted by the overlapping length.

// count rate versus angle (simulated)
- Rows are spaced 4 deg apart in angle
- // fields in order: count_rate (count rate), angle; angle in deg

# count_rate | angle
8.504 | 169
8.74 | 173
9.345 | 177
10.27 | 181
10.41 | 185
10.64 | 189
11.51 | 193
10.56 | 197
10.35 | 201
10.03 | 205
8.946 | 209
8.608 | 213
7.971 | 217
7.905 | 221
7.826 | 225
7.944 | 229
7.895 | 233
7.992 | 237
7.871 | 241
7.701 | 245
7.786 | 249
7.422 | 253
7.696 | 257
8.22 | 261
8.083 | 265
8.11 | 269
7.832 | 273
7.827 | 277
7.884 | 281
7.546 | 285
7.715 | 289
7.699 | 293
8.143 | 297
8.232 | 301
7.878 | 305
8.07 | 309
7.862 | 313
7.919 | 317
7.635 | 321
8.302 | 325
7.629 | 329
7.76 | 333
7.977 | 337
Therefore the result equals 7.85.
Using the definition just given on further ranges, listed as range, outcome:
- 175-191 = 10.2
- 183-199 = 10.8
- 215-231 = 7.91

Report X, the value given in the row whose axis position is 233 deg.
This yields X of 7.895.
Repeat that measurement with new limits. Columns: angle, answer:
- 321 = 7.635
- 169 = 8.504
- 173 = 8.74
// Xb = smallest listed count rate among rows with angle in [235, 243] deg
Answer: 7.871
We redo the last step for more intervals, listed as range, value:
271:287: 7.546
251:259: 7.422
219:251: 7.701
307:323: 7.635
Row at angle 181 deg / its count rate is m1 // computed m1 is 10.27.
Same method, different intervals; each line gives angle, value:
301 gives 8.232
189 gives 10.64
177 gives 9.345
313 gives 7.862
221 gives 7.905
